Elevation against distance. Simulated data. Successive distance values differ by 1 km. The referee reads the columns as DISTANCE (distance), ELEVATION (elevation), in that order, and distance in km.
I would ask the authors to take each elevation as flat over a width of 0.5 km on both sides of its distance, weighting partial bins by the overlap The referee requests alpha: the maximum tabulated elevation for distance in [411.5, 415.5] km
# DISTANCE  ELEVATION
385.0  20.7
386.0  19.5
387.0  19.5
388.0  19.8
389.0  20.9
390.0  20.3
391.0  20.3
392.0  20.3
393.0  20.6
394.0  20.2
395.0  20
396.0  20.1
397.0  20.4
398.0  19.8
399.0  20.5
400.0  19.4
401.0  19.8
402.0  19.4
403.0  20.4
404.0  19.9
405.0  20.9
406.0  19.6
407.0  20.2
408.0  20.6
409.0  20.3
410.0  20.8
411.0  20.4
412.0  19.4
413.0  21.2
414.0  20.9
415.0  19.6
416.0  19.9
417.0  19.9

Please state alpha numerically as 21.2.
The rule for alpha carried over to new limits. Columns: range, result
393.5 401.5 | 20.5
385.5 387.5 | 19.5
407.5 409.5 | 20.6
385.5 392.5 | 20.9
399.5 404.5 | 20.4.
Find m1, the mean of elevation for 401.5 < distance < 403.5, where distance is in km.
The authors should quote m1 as 19.9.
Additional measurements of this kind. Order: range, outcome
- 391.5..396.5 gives 20.2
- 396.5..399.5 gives 20.2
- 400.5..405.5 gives 20.1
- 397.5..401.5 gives 19.9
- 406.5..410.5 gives 20.5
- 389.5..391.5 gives 20.3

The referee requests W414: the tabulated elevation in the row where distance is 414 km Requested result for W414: 20.9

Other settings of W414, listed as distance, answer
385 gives 20.7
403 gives 20.4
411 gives 20.4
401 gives 19.8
